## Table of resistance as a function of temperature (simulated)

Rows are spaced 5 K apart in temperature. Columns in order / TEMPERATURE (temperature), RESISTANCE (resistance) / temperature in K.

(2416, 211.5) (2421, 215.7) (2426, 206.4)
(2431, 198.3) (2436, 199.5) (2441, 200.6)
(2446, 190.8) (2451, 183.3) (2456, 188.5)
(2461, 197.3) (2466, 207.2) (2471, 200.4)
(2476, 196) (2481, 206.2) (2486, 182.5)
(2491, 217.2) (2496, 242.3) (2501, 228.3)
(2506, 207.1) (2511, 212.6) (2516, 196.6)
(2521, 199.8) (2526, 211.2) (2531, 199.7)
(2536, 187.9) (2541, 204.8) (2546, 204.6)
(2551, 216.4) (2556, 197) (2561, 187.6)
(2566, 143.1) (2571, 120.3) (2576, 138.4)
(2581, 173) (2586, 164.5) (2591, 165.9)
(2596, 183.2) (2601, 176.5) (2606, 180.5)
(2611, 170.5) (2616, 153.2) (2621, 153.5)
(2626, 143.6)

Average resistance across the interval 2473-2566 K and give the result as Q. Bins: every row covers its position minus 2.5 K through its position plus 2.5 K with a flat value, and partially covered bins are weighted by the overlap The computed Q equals 204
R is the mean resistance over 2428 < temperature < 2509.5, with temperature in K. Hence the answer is 203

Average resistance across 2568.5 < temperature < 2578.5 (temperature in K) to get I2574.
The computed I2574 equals 129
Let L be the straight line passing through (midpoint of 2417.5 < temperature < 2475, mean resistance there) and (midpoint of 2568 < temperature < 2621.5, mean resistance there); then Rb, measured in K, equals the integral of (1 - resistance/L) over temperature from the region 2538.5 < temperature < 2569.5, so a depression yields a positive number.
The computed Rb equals -3.2 K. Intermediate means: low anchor 199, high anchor 162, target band 190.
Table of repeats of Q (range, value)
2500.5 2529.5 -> 208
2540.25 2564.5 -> 199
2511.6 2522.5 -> 201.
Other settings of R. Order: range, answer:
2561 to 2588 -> 151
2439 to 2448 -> 196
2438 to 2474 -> 196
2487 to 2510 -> 220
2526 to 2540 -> 198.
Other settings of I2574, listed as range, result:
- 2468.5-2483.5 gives 201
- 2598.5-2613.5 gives 176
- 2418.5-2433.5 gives 207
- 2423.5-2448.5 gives 199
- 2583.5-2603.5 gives 173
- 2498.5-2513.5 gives 216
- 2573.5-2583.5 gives 156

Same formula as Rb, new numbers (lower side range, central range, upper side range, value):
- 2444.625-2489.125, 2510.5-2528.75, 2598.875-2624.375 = -1.9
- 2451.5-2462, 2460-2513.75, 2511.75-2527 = -3.5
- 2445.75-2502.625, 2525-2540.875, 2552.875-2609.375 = -1.4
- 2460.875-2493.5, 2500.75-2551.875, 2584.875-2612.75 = -4.0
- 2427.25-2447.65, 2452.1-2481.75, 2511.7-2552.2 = 0.2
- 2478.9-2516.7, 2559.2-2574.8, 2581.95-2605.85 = 3.1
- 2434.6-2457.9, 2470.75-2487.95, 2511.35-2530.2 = 0.1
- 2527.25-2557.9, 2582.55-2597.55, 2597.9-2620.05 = 0.7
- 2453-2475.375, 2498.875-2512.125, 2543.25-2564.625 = -1.2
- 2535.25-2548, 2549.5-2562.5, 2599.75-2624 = -0.4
